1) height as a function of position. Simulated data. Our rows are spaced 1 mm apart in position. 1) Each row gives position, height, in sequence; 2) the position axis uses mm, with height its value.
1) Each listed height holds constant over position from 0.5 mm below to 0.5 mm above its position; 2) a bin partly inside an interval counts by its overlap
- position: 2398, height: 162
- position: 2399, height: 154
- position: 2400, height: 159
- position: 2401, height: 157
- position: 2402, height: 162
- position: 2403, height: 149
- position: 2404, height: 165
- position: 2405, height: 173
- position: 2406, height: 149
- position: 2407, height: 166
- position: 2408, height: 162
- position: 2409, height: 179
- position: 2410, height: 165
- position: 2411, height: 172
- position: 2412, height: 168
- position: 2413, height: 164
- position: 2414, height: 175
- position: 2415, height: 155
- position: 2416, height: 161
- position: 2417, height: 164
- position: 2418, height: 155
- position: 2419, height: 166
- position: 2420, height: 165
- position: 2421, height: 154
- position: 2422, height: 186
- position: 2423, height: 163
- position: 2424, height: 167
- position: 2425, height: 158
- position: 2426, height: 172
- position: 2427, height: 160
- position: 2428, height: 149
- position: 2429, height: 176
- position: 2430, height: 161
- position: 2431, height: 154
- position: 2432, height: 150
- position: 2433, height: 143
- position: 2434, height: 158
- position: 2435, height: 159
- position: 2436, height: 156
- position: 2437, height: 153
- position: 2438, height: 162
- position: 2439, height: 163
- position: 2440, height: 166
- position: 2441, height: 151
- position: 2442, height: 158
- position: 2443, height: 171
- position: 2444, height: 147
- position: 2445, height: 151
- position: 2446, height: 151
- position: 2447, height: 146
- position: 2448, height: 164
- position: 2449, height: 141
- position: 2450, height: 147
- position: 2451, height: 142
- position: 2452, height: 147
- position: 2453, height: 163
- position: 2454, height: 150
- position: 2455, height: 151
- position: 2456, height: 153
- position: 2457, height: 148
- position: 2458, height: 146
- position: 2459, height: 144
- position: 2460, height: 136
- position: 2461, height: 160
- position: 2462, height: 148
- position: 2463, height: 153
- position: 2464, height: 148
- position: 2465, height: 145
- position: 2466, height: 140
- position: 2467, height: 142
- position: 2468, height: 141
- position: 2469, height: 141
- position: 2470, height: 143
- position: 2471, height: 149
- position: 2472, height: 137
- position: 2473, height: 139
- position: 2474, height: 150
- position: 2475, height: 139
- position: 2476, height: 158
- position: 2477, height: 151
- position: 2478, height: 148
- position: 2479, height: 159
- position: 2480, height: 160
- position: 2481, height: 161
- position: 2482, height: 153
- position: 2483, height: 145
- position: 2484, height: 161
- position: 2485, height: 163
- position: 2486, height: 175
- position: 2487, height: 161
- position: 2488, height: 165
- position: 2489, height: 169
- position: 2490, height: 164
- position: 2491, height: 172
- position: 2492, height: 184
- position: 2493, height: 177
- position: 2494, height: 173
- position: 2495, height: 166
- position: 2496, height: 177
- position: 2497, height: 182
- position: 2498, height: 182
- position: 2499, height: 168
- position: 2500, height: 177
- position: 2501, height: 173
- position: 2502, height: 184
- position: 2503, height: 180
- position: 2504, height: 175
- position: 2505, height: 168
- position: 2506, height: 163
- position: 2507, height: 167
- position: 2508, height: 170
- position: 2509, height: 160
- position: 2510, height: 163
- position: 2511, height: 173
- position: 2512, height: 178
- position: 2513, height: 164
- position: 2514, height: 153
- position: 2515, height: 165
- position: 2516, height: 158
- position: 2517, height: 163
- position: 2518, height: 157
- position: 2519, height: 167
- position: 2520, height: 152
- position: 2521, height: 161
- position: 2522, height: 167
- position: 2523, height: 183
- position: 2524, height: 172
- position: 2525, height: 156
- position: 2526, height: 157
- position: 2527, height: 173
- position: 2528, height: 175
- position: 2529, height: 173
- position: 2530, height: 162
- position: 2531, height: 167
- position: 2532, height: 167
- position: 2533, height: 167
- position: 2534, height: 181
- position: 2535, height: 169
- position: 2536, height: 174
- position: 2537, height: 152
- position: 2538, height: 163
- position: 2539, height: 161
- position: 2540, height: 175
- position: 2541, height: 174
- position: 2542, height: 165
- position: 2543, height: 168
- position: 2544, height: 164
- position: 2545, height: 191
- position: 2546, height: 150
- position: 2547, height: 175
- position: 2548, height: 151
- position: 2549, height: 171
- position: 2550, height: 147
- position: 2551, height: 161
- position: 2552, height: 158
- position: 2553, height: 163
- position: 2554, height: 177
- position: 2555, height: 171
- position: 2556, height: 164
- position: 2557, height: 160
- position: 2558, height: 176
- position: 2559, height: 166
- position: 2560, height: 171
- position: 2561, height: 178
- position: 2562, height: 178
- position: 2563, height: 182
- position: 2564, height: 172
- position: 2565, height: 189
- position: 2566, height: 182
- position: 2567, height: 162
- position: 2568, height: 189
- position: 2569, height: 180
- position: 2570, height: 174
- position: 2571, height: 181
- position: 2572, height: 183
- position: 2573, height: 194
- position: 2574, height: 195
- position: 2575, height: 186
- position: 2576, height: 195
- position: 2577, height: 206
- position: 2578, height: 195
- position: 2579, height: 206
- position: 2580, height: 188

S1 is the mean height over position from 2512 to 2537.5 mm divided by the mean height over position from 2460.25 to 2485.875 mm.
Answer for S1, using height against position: 1.1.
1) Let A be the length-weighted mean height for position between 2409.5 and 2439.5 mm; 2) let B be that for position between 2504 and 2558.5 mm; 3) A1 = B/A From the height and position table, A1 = 1.0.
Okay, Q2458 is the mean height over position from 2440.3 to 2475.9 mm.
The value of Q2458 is 148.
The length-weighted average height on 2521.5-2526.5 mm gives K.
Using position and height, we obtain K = 167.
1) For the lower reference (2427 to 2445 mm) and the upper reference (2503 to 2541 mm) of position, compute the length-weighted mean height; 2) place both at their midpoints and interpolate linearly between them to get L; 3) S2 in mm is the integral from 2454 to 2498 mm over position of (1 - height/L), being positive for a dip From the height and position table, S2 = 1.7 mm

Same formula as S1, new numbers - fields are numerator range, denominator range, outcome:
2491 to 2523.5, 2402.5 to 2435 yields 1.04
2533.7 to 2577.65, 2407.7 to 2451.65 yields 1.09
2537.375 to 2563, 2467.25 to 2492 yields 1.08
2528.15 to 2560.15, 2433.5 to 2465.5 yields 1.09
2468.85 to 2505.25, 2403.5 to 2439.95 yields 1.00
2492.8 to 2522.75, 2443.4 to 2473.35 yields 1.15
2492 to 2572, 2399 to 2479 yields 1.09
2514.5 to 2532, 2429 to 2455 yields 1.07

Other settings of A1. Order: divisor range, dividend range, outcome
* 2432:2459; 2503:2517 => 1.09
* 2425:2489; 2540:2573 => 1.12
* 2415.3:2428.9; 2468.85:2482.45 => 0.91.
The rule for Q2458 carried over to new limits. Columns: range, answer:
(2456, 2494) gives 154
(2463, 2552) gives 163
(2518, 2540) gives 167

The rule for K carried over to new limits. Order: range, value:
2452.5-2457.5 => 153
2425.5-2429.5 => 164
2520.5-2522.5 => 164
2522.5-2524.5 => 178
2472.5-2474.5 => 144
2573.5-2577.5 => 196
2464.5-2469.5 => 142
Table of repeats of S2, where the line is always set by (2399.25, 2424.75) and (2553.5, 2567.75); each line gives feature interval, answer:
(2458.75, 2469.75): 1.5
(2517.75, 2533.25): 0.5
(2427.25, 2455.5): 1.9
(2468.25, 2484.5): 1.8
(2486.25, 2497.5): -0.2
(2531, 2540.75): 0.2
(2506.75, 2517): 0.3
